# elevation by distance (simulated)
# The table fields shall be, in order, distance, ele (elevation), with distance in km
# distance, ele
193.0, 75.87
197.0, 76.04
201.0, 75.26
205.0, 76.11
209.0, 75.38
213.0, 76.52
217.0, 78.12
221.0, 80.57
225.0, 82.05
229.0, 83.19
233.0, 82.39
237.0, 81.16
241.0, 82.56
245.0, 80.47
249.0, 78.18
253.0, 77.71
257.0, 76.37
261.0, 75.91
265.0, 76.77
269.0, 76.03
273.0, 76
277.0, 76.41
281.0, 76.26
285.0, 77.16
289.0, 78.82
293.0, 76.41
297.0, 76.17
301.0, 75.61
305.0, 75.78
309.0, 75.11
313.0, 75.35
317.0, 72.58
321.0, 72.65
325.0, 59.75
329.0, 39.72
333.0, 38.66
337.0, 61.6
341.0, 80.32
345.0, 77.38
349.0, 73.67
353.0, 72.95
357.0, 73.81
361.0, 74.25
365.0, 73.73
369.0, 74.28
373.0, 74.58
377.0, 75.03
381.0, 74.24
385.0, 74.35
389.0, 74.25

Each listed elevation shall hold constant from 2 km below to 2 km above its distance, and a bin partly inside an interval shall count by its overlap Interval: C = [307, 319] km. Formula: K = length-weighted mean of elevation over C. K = 74.3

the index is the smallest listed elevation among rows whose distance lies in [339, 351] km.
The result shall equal 73.67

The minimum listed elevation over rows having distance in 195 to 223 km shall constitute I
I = 75.26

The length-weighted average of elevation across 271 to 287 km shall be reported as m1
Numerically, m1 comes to 76.5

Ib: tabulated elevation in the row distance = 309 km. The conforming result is 75.11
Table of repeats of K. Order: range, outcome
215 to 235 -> 81.3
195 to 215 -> 75.9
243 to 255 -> 78.8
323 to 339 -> 49.9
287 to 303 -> 76.8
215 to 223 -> 79.3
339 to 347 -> 78.8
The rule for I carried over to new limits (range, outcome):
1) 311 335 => 38.66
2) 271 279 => 76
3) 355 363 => 73.81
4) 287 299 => 76.17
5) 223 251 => 78.18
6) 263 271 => 76.03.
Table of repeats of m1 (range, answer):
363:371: 74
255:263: 76.1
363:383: 74.4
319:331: 57.4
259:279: 76.2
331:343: 60.2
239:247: 81.5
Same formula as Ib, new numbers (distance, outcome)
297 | 76.17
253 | 77.71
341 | 80.32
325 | 59.75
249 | 78.18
